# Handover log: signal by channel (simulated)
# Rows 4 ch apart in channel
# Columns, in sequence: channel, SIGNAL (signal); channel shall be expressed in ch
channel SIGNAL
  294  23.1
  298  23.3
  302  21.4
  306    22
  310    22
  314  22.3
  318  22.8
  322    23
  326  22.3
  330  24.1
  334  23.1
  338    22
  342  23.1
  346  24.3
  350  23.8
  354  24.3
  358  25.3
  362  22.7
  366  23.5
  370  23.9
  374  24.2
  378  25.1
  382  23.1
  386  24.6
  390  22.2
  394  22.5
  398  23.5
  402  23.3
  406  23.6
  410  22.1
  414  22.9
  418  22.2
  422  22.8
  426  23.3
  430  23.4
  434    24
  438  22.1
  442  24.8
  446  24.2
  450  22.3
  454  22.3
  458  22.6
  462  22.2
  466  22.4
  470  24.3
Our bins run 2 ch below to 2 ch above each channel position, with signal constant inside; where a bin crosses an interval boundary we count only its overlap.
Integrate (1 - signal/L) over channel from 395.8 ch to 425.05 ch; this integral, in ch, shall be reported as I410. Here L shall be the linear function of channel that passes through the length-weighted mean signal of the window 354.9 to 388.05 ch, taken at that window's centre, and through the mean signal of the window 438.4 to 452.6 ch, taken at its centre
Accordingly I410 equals 1.0 ch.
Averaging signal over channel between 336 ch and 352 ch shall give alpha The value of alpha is 23.3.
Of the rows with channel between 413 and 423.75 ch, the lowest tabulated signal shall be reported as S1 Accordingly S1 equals 22.2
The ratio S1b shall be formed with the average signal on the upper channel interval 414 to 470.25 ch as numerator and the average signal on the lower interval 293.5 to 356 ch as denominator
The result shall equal 1.00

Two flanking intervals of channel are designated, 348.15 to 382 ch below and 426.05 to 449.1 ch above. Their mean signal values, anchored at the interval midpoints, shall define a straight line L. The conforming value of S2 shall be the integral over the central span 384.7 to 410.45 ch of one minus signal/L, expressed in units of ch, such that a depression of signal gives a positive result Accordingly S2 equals 0.8 ch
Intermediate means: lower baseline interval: 24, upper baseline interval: 23.6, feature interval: 23.1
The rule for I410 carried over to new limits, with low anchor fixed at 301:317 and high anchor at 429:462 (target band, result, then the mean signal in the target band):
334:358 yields -1.4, 23.6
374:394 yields -0.9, 23.7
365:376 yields -0.7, 23.9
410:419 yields 0.2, 22.5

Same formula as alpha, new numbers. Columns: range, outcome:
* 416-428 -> 22.8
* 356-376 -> 23.9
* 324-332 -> 23.2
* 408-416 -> 22.5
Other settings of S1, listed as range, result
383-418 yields 22.1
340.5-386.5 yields 22.7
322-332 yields 22.3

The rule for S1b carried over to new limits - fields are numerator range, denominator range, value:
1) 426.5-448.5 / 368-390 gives 0.99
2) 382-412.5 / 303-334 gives 1.02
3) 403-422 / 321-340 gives 0.99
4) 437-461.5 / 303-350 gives 1.01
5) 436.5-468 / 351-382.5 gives 0.95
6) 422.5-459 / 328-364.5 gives 0.98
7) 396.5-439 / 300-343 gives 1.02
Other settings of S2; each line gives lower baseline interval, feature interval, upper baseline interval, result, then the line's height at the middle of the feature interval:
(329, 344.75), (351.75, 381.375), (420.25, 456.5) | -1.2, 23.1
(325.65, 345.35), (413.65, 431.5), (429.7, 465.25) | 0.1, 23.1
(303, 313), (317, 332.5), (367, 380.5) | -0.3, 22.6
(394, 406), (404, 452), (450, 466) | -0.6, 22.8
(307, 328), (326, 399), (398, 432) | -2.9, 22.7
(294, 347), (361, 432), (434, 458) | -0.9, 23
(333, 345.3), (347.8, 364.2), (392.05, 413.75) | -0.8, 22.9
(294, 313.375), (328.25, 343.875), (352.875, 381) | 0.1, 23.2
